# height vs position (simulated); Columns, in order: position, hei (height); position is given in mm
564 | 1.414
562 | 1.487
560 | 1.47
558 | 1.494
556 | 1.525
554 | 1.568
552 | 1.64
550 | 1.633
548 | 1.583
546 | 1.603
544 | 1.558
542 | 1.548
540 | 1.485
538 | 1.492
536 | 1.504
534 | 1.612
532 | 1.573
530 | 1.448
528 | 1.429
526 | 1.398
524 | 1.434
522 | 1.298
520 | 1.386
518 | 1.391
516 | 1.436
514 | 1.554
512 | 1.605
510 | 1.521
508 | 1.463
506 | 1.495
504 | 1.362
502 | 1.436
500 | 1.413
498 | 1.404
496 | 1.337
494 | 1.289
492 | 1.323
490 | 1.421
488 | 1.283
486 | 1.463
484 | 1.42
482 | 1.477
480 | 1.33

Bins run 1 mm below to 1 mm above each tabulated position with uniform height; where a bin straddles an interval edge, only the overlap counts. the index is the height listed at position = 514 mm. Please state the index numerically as 1.554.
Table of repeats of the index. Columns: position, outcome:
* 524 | 1.434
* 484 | 1.42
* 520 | 1.386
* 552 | 1.64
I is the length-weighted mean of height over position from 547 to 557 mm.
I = 1.59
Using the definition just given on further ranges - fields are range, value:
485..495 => 1.36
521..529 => 1.39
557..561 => 1.48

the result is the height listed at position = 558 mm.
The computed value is 1.494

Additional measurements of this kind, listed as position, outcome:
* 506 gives 1.495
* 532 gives 1.573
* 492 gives 1.323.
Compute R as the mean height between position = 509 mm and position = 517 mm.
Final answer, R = 1.53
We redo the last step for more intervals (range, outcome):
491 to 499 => 1.34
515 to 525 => 1.39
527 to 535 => 1.52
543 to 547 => 1.58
